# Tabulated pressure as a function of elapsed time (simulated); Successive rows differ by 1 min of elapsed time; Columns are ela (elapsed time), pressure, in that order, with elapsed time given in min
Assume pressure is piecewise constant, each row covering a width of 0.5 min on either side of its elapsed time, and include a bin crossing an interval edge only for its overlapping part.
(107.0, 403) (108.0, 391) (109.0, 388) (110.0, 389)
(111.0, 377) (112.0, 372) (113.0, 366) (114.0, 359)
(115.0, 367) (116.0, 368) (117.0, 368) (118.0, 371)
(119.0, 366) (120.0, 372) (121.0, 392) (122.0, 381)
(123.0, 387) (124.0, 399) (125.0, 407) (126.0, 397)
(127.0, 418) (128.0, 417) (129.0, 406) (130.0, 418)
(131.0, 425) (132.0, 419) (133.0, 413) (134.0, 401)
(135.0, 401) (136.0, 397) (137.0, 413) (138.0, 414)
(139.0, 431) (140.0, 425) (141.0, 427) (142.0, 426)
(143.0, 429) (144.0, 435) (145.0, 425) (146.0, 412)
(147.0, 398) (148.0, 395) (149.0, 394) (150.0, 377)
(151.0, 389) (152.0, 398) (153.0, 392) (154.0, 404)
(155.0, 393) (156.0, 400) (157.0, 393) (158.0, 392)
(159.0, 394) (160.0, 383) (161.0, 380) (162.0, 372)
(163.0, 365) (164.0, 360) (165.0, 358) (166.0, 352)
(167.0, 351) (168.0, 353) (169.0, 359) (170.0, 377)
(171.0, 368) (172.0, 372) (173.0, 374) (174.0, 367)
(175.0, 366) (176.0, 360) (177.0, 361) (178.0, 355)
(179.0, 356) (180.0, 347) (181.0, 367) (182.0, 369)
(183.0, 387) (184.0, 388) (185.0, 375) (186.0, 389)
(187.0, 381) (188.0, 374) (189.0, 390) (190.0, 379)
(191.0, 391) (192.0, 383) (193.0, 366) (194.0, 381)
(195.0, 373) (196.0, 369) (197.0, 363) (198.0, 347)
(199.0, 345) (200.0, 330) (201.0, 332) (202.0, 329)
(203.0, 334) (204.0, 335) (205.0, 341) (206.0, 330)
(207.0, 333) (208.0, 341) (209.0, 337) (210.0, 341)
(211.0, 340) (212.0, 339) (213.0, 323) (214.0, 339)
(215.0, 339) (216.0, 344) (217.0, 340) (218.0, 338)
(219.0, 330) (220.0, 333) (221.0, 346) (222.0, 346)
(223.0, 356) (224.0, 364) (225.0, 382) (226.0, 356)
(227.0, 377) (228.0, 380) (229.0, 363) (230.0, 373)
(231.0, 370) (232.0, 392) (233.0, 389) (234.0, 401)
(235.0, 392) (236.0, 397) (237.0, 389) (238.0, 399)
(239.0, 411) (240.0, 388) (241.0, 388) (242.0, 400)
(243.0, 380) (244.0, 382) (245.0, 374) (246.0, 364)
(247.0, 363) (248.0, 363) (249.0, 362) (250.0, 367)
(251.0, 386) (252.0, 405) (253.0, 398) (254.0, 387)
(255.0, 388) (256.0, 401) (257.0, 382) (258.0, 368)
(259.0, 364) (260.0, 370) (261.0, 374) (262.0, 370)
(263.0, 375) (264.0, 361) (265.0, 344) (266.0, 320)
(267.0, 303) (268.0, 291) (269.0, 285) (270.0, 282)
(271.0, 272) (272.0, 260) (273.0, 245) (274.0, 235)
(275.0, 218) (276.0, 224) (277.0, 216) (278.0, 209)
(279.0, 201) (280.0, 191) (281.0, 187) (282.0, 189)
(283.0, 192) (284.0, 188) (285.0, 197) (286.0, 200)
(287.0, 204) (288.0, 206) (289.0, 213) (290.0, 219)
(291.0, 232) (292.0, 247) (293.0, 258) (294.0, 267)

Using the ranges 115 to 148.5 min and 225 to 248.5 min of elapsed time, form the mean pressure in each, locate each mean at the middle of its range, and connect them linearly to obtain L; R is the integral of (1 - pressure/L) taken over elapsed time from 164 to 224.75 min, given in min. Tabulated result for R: 5.4 min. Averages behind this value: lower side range 404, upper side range 382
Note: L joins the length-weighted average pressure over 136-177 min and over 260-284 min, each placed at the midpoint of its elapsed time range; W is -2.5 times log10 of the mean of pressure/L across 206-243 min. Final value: -0.15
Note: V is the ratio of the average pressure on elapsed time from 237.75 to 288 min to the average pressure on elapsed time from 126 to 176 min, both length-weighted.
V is 0.79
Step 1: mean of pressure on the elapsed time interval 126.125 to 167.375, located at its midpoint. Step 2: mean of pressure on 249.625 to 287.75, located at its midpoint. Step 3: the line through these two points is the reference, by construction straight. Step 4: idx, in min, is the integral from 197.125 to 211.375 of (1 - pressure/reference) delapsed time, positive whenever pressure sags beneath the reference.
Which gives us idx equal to 0.48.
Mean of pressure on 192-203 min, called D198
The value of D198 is 354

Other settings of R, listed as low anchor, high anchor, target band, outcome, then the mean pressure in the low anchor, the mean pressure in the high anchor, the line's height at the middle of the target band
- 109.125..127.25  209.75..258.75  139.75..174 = -1.0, 381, 370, 377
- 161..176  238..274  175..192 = -0.5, 364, 355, 363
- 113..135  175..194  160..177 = 0.6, 392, 373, 378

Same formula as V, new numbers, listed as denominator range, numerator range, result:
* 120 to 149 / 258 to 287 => 0.65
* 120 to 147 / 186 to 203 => 0.89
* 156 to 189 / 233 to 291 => 0.85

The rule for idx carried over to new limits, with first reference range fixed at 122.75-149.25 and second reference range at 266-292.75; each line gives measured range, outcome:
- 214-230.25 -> -2.76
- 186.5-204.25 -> -1.30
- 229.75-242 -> -4.60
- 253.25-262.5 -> -4.40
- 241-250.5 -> -3.54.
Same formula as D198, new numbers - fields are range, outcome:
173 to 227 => 356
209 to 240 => 363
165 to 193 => 370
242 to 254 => 378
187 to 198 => 376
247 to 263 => 378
